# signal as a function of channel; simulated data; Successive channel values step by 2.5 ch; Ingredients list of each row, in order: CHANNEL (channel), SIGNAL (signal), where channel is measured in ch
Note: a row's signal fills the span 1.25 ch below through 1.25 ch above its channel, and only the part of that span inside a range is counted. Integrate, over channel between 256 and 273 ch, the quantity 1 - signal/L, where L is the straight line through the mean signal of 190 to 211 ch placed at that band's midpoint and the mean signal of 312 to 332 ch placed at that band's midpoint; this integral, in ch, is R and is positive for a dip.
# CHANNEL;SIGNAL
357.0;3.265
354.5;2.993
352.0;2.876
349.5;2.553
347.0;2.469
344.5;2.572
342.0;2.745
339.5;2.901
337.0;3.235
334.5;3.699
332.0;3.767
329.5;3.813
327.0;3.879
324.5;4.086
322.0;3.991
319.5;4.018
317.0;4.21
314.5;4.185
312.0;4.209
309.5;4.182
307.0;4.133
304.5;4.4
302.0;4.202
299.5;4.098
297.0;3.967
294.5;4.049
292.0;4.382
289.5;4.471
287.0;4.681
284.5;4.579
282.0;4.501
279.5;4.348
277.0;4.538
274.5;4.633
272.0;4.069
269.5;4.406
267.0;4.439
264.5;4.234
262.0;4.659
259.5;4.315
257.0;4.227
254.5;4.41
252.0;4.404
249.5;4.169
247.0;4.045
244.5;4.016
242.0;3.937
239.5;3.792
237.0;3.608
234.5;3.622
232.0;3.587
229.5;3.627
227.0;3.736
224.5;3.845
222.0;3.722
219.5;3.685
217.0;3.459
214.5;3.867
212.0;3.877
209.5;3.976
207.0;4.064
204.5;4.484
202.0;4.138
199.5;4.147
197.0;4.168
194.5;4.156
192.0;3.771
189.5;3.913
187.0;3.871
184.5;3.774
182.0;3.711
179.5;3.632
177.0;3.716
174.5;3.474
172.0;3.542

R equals -1.18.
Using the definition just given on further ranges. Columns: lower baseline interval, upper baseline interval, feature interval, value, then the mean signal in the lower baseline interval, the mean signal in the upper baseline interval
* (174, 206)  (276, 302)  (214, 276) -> 2.2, 3.93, 4.35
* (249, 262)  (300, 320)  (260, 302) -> -0.9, 4.35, 4.2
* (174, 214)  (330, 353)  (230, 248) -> -0.7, 3.94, 3.01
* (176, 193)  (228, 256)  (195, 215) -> -1.4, 3.77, 3.93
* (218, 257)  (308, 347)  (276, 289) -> -2.6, 3.89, 3.66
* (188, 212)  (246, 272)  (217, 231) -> 1.6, 4.08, 4.32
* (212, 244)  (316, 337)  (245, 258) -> -1.6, 3.72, 3.89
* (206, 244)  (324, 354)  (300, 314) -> -3.6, 3.76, 3.19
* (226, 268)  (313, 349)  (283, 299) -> -2.4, 4.05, 3.52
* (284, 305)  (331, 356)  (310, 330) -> -2.5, 4.3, 2.98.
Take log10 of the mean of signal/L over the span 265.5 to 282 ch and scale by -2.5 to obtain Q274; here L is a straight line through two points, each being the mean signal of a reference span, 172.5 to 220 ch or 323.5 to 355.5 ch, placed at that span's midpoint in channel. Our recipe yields -0.25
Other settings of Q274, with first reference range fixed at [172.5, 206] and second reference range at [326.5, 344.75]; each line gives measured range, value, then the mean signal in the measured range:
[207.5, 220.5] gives 0.01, 3.79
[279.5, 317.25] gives -0.22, 4.29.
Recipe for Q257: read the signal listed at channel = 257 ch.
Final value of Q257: 4.227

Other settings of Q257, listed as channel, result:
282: 4.501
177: 3.716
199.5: 4.147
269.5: 4.406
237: 3.608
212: 3.877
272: 4.069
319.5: 4.018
